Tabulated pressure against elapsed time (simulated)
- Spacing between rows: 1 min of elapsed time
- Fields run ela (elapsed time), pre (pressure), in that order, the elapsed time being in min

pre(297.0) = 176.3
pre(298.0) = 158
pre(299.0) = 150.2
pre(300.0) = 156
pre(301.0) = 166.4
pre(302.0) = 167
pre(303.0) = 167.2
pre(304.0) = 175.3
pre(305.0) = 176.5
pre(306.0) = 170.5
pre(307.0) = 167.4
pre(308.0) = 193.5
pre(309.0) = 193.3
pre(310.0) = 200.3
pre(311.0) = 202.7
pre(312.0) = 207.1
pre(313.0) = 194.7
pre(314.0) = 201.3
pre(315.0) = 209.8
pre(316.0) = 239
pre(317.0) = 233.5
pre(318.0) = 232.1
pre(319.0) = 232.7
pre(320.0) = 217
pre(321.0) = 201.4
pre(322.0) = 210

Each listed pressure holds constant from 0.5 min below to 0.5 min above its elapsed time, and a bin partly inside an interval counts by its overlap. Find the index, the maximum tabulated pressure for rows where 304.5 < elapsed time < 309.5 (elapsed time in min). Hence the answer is 193.5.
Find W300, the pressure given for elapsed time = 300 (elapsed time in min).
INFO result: 156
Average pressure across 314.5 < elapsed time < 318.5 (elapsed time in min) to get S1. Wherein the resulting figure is 229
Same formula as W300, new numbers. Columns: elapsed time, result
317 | 233.5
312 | 207.1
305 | 176.5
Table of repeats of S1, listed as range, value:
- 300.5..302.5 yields 167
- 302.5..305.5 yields 173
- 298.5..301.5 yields 158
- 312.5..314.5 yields 198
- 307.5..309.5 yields 193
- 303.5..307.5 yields 172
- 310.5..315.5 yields 203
